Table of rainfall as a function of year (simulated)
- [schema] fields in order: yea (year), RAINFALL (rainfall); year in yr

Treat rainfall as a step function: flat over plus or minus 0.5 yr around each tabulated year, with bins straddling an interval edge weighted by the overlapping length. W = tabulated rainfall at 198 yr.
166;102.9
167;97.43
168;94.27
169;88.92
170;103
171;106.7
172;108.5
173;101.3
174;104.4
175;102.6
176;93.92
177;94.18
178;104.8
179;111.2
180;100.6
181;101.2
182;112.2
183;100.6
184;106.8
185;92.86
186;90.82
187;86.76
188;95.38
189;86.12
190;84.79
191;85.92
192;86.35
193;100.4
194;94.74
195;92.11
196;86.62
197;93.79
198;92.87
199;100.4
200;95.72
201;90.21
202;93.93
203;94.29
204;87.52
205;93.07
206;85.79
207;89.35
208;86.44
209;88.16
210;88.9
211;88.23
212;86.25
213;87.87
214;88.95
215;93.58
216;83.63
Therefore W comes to 92.87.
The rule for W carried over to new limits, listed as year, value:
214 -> 88.95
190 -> 84.79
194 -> 94.74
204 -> 87.52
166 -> 102.9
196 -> 86.62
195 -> 92.11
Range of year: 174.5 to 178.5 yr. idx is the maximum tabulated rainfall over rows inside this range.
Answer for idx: 104.8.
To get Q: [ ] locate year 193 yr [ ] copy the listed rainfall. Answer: 100.4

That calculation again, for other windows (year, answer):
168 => 94.27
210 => 88.9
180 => 100.6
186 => 90.82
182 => 112.2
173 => 101.3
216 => 83.63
